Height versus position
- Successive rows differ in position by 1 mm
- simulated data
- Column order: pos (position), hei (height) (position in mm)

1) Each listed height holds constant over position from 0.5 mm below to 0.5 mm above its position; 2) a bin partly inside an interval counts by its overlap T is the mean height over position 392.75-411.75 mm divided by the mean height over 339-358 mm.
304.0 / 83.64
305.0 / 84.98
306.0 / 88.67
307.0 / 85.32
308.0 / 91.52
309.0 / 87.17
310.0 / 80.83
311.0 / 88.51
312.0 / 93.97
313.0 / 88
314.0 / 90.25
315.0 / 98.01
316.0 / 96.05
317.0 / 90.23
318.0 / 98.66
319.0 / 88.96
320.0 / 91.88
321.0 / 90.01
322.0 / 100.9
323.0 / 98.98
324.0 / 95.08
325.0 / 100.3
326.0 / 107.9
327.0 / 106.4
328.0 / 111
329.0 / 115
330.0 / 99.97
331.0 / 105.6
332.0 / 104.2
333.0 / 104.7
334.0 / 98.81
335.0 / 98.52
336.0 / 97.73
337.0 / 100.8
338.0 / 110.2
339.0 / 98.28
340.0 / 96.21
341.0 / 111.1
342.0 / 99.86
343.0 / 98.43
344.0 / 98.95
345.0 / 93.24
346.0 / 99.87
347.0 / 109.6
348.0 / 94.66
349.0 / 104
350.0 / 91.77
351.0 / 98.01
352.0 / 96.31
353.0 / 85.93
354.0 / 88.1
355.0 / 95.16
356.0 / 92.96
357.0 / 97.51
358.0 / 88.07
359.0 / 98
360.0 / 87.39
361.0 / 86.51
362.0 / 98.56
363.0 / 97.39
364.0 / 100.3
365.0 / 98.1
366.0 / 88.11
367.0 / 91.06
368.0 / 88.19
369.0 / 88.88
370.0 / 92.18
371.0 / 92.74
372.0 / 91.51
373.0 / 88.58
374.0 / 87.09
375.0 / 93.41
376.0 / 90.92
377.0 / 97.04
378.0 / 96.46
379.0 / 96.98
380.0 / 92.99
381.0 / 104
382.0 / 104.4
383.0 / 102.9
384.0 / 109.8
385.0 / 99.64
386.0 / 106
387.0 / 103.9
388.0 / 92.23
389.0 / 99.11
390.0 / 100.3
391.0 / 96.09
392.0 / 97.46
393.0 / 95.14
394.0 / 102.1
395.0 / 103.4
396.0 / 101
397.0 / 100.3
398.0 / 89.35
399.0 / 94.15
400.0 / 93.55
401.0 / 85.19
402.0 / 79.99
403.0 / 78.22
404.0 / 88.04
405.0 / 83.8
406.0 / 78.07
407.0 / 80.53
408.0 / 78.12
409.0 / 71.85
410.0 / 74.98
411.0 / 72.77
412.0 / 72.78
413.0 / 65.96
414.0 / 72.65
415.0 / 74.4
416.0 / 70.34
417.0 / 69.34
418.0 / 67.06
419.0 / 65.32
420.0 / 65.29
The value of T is 0.9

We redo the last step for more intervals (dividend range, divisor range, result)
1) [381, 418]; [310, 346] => 0.90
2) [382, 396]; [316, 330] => 1.01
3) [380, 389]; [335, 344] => 1.01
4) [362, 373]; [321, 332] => 0.90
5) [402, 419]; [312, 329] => 0.77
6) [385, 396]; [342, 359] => 1.04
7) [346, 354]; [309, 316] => 1.07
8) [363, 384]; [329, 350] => 0.93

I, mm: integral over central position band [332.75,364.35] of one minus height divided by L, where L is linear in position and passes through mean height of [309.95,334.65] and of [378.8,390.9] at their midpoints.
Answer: 0.6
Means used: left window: 98.1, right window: 101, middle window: 97.3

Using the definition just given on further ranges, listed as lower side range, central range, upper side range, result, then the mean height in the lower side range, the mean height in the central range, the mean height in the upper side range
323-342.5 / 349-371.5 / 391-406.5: 1.20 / 103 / 93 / 91.5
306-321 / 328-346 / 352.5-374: -2.13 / 90.6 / 102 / 92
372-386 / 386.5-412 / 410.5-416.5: -2.13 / 97.4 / 89.3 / 71.5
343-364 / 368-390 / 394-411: -1.46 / 95.3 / 96.6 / 86.4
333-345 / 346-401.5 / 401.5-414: -4.72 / 101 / 95.8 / 76.9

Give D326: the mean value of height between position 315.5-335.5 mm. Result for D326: 100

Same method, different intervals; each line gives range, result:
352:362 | 91.7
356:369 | 93.1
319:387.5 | 97.7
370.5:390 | 97.4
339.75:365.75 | 96.3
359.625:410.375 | 93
